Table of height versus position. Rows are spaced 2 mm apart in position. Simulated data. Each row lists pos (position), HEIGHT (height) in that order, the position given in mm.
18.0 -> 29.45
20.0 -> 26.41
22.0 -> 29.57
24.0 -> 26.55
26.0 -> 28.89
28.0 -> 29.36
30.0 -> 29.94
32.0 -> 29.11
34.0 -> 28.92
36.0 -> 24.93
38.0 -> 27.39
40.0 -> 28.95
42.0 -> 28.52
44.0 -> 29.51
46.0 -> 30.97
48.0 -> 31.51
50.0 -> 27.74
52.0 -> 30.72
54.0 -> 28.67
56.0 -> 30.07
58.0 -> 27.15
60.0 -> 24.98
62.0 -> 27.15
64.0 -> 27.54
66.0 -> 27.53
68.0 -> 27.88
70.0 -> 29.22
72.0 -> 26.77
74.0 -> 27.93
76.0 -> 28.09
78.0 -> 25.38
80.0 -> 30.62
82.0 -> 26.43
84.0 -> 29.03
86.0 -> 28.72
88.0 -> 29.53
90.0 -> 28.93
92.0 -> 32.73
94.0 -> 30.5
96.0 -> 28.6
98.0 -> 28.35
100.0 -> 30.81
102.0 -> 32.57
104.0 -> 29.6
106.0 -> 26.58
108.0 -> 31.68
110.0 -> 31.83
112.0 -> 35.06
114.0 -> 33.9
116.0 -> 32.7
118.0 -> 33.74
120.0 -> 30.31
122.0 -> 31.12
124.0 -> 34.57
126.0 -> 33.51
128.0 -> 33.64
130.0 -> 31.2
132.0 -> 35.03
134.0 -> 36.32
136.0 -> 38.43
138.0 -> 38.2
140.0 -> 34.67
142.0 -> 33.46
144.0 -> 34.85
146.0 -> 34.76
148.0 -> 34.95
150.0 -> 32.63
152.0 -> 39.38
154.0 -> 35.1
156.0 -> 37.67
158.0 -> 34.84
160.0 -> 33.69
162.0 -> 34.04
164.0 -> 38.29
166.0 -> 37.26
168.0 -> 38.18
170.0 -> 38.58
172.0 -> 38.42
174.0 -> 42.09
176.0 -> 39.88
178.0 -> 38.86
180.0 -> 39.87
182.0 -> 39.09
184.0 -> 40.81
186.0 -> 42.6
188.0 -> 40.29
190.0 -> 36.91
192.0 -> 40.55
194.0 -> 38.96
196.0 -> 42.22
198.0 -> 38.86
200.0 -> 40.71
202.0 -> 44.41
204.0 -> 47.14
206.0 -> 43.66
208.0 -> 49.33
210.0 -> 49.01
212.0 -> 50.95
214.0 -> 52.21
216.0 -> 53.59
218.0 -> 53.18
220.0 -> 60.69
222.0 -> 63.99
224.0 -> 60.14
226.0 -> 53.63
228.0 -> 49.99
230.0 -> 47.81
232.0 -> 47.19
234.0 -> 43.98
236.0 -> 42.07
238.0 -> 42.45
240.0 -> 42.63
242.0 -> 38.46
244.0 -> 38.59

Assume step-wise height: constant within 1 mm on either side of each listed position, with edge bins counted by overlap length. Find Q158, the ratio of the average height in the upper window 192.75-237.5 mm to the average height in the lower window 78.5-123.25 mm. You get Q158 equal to 1.6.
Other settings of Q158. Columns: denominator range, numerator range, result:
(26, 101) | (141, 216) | 1.40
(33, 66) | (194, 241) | 1.71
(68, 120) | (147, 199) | 1.28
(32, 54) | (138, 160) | 1.22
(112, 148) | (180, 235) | 1.37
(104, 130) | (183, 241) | 1.45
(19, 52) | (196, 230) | 1.76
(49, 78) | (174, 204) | 1.46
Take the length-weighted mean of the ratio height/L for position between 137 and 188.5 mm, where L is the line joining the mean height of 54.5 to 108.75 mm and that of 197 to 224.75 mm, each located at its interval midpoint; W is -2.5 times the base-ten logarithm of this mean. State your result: 0.14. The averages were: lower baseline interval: 28.7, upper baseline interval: 50.5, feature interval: 37.4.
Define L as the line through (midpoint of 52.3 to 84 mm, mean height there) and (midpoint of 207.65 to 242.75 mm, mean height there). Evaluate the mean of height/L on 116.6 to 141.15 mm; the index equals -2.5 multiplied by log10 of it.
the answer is 0.07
